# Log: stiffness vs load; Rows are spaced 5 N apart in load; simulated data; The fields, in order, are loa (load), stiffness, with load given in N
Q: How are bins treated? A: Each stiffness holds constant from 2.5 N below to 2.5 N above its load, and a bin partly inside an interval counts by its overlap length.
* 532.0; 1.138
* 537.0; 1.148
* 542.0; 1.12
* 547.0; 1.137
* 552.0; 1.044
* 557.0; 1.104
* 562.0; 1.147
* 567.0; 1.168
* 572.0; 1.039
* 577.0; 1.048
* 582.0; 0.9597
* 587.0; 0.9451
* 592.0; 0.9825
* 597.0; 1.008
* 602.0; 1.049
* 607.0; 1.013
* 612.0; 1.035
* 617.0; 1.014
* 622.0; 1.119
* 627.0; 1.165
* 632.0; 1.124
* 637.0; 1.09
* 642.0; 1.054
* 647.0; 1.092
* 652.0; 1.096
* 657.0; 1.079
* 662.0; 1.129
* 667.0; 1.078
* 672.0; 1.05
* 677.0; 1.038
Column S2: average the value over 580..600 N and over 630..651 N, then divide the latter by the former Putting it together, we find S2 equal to 1.12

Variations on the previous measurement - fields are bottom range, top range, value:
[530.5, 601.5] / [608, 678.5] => 1.01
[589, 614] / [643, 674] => 1.07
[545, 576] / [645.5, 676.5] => 0.98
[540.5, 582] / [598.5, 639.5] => 0.98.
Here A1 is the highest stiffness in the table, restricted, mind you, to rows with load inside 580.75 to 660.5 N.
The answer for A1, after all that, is 1.165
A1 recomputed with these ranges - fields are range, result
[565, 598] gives 1.168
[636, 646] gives 1.09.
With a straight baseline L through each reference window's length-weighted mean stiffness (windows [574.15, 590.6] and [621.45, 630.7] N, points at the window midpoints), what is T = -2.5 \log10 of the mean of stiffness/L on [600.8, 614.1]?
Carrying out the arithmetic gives 0.05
